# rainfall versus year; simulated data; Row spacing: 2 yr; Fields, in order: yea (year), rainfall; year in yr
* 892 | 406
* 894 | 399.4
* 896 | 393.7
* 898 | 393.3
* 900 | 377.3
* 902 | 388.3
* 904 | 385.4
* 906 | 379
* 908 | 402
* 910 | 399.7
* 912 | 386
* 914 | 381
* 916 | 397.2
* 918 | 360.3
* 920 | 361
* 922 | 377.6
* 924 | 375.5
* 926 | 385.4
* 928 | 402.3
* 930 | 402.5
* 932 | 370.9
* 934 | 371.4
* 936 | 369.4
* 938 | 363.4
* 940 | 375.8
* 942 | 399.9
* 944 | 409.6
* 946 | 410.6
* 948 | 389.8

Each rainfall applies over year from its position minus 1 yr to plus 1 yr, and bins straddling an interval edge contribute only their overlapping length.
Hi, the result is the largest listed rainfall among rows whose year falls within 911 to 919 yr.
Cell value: 397.2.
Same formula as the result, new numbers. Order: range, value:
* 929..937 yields 402.5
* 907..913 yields 402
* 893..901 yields 399.4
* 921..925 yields 377.6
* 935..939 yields 369.4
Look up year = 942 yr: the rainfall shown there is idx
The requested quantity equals 399.9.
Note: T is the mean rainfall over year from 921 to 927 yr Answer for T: 380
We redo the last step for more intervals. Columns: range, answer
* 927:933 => 392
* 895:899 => 394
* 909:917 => 391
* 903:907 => 382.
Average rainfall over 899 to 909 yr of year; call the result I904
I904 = 386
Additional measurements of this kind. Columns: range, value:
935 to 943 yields 377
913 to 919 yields 380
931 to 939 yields 369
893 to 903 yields 390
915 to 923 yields 374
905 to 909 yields 390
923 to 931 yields 391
